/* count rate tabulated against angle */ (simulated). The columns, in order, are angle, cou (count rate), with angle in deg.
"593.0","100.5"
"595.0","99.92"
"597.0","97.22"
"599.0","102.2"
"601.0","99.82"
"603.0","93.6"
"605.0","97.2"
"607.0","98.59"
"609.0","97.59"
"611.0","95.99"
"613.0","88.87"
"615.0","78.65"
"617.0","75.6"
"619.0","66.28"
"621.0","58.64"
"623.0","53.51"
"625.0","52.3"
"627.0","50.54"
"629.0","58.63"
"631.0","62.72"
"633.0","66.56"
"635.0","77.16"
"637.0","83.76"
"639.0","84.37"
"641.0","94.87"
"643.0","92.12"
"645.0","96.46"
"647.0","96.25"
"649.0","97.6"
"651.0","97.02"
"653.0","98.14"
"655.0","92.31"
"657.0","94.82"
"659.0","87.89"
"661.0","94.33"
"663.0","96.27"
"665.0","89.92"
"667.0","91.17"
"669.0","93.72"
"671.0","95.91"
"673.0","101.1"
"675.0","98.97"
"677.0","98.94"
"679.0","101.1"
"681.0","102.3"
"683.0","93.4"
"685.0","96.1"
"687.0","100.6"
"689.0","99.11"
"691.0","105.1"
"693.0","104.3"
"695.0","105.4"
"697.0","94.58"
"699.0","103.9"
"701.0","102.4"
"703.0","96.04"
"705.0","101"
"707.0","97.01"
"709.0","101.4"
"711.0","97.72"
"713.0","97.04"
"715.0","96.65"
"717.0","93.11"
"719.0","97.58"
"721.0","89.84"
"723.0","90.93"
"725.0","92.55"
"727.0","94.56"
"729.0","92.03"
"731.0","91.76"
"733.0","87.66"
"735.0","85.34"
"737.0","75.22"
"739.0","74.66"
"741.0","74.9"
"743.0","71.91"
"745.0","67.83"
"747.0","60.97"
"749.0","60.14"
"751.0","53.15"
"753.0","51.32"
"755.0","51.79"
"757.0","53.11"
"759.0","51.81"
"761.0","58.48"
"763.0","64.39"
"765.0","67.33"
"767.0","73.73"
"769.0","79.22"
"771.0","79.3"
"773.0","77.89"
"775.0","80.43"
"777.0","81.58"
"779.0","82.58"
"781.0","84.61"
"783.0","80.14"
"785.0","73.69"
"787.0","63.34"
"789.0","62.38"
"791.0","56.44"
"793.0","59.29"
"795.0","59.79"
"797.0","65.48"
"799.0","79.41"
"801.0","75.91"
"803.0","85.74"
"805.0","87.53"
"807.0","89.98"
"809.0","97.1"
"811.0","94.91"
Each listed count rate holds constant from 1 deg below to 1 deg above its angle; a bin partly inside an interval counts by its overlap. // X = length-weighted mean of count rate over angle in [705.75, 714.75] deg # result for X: 98.2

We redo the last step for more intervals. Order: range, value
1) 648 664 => 94.8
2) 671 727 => 98.3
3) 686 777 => 83.2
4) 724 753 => 76.4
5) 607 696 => 88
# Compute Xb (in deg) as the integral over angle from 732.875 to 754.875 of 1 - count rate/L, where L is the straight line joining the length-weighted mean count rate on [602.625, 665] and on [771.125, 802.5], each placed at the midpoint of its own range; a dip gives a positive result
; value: 2.2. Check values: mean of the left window 83.2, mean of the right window 72.6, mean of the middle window 67.9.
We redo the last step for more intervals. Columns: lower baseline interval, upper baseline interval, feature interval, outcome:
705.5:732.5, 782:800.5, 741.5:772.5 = 6.4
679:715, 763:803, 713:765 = 7.0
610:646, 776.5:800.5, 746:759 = 3.0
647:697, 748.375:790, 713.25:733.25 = -2.7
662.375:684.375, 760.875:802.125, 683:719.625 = -3.7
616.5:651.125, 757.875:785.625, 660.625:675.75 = -4.1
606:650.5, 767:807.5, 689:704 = -4.7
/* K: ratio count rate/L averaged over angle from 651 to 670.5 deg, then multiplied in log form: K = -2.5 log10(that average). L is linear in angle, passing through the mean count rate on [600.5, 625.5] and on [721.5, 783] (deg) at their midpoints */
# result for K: -0.18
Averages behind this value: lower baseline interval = 81.5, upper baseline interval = 73.9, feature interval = 93.4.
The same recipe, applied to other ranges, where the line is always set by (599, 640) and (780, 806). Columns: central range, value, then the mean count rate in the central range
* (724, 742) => -0.16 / 85.4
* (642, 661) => -0.23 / 94.7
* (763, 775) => -0.03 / 75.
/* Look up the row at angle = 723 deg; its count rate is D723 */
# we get 90.93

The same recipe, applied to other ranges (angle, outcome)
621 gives 58.64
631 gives 62.72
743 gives 71.91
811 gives 94.91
